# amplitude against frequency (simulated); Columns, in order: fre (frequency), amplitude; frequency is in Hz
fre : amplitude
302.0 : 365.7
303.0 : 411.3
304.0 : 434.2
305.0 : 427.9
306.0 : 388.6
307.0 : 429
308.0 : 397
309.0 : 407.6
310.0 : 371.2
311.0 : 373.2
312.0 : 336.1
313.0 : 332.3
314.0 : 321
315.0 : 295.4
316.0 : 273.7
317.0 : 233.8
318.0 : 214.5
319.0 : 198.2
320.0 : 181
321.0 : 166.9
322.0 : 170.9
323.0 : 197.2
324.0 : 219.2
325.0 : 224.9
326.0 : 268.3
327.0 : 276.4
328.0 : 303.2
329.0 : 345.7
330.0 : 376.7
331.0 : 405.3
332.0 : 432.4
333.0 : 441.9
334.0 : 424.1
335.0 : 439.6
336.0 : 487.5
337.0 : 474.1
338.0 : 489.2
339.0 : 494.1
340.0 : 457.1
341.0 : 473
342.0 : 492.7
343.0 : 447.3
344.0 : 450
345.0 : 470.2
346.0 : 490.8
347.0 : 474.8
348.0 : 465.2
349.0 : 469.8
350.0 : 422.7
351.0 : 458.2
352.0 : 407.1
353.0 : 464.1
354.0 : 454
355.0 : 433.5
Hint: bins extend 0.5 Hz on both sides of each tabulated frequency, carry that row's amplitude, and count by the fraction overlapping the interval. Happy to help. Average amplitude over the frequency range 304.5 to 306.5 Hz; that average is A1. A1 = 408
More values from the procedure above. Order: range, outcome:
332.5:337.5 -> 453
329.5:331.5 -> 391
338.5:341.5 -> 475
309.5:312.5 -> 360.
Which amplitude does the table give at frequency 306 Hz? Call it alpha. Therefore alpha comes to 388.6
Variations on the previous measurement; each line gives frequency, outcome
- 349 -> 469.8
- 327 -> 276.4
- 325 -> 224.9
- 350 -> 422.7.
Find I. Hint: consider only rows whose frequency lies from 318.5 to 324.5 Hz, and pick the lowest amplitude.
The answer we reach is 166.9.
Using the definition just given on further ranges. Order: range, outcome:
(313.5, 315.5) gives 295.4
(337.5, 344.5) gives 447.3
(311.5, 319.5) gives 198.2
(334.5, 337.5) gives 439.6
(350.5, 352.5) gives 407.1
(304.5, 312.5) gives 336.1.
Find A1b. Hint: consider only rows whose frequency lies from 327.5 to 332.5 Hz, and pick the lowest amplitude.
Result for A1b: 303.2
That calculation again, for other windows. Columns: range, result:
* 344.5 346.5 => 470.2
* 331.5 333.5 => 432.4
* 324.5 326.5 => 224.9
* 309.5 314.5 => 321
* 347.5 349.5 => 465.2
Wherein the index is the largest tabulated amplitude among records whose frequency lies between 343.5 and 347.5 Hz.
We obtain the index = 490.8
